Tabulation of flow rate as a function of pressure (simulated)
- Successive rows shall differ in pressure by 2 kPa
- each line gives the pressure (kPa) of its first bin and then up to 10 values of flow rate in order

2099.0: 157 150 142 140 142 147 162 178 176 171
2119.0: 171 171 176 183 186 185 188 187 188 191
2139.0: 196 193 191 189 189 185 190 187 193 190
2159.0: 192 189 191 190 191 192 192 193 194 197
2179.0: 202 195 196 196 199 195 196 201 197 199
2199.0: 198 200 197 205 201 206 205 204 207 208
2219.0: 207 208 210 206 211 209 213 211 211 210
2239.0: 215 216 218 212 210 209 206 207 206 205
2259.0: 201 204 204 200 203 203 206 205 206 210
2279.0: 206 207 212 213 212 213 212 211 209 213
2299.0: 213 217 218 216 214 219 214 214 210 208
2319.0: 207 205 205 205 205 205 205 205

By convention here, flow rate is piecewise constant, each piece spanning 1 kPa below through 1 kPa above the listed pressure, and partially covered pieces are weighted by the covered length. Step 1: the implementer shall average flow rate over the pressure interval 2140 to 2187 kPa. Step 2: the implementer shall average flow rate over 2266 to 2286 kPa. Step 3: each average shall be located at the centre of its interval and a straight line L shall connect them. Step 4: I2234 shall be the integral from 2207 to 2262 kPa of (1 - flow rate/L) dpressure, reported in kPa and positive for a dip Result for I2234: -1.9 kPa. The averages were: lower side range 192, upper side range 207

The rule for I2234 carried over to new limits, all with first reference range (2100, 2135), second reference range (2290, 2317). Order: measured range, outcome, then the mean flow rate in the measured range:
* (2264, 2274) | 0.1 kPa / 203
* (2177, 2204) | -1.7 kPa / 198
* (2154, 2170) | -1.0 kPa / 191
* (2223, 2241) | -1.3 kPa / 211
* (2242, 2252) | -0.6 kPa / 211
